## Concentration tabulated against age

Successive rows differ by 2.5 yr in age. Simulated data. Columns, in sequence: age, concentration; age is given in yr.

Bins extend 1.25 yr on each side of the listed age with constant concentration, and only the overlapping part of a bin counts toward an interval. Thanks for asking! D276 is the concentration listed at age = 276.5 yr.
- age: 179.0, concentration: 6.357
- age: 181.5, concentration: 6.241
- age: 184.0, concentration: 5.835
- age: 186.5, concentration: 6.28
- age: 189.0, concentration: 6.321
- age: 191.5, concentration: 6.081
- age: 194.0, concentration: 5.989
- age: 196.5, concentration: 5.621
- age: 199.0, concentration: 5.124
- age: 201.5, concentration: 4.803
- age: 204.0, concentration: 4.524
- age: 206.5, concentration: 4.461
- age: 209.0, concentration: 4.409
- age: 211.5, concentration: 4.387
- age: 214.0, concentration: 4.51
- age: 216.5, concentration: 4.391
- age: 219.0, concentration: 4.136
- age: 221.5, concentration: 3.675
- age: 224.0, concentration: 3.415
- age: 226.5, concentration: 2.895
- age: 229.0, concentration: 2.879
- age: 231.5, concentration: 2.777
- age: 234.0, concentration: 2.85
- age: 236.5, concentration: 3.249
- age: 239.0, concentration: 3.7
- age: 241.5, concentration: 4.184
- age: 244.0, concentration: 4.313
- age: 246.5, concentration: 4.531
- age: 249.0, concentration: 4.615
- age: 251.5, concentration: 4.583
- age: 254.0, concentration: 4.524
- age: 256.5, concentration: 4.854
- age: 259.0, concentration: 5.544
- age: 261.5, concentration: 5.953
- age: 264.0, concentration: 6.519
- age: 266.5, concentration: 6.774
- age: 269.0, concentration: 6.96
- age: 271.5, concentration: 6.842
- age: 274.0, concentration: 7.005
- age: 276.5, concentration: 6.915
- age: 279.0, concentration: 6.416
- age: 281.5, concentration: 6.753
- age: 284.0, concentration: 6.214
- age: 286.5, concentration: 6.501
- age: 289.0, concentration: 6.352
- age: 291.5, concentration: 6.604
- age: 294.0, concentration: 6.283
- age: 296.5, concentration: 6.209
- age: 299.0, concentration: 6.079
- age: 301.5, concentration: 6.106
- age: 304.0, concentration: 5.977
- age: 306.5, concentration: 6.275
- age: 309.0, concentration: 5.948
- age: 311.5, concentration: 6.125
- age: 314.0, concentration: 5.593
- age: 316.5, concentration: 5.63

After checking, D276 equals 6.915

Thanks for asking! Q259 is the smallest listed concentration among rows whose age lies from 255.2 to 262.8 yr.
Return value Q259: 4.854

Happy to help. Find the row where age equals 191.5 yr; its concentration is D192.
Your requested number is 6.081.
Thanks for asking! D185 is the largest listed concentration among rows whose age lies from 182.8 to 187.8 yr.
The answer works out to 6.28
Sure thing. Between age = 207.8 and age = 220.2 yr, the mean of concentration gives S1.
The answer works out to 4.37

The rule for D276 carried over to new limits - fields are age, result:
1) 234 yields 2.85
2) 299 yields 6.079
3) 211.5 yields 4.387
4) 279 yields 6.416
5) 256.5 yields 4.854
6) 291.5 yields 6.604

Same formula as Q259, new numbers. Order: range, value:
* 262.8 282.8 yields 6.416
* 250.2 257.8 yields 4.524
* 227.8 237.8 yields 2.777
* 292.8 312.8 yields 5.948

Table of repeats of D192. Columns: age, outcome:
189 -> 6.321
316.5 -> 5.63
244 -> 4.313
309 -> 5.948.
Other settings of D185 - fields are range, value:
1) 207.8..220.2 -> 4.51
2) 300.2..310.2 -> 6.275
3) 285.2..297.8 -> 6.604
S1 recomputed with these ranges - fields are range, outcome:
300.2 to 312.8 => 6.08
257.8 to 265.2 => 6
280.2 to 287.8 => 6.49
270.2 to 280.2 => 6.8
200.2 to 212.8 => 4.52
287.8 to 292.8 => 6.48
